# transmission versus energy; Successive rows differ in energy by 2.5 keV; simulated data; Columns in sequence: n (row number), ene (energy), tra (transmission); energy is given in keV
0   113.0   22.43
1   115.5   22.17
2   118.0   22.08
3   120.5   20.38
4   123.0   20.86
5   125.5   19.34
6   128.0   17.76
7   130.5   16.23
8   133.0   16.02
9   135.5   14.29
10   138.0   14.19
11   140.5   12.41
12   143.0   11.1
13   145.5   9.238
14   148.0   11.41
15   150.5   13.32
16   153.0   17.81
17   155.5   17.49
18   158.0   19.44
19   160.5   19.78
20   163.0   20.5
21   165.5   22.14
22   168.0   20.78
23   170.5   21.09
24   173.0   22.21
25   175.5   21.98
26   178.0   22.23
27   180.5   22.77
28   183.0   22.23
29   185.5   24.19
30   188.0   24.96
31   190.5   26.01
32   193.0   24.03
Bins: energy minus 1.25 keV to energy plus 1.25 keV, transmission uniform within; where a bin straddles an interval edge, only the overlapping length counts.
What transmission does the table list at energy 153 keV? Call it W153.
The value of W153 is 17.81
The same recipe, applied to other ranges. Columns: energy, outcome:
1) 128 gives 17.76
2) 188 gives 24.96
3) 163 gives 20.5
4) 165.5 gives 22.14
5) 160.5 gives 19.78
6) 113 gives 22.43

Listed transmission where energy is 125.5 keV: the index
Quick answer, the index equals 19.34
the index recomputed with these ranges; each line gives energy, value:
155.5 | 17.49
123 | 20.86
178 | 22.23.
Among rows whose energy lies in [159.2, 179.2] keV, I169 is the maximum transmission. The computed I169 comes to 22.23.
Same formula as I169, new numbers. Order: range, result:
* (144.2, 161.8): 19.78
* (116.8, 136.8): 22.08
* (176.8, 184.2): 22.77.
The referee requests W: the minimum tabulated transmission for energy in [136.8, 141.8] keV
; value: 12.41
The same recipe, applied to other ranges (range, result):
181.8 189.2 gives 22.23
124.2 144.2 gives 11.1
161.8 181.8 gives 20.5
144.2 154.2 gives 9.238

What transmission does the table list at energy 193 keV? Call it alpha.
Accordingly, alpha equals 24.03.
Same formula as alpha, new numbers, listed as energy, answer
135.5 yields 14.29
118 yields 22.08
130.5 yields 16.23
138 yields 14.19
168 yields 20.78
